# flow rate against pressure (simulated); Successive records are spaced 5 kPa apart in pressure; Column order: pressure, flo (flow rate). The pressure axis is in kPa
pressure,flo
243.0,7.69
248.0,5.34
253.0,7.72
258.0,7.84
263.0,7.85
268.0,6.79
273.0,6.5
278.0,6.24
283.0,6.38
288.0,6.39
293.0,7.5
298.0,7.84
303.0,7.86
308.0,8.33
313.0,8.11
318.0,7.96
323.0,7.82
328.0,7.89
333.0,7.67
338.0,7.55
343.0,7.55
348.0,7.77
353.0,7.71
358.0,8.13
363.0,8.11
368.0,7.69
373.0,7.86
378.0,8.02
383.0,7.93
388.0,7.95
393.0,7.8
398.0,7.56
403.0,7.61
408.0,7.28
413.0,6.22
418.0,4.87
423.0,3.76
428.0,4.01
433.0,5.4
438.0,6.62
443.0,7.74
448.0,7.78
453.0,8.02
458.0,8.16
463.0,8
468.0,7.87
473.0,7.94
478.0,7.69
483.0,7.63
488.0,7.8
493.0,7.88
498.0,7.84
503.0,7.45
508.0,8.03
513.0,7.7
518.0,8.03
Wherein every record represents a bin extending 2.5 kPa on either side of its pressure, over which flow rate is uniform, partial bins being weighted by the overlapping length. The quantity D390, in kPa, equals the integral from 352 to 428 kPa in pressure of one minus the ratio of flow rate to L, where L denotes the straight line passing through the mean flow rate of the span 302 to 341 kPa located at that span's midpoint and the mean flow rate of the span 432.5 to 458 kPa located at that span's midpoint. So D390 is 4.9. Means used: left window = 7.9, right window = 7.35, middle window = 7.12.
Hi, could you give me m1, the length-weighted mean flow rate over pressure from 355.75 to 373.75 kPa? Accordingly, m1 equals 7.95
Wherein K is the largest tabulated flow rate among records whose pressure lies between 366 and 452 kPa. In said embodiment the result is 8.02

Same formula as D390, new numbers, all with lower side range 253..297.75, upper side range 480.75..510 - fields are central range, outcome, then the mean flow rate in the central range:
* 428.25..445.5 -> 3.0 kPa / 6.25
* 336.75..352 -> -0.8 kPa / 7.64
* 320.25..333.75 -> -1.1 kPa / 7.81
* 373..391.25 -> -1.4 kPa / 7.95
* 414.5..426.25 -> 4.8 kPa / 4.46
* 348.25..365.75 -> -1.6 kPa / 7.95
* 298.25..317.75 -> -2.5 kPa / 8.05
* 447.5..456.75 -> -0.4 kPa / 7.96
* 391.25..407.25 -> -0.4 kPa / 7.61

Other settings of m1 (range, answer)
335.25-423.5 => 7.38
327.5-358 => 7.71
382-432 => 6.42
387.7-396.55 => 7.82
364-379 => 7.87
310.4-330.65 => 7.94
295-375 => 7.86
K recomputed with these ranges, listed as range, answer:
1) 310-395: 8.13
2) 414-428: 4.87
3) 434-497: 8.16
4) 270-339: 8.33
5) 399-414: 7.61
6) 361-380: 8.11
